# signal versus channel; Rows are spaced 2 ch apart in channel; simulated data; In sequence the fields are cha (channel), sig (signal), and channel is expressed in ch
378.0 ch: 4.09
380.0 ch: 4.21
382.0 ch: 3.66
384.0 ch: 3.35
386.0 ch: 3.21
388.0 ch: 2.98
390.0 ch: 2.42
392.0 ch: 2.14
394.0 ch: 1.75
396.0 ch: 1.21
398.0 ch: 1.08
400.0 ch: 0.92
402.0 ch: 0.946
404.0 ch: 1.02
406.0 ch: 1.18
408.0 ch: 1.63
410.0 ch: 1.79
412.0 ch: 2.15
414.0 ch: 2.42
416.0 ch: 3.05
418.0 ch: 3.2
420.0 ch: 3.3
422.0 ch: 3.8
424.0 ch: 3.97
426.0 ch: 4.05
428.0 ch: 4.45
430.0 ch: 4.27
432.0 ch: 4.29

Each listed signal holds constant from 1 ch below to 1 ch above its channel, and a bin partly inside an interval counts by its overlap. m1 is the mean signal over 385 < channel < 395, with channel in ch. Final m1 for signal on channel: 2.5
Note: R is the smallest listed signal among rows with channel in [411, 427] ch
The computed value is 2.15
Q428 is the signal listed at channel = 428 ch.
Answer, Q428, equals 4.45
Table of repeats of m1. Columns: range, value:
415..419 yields 3.12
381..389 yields 3.3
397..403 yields 0.982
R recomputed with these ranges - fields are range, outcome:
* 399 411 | 0.92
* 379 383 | 3.66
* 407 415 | 1.63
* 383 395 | 1.75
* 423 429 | 3.97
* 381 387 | 3.21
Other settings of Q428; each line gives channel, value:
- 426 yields 4.05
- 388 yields 2.98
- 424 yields 3.97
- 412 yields 2.15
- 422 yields 3.8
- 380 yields 4.21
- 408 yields 1.63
